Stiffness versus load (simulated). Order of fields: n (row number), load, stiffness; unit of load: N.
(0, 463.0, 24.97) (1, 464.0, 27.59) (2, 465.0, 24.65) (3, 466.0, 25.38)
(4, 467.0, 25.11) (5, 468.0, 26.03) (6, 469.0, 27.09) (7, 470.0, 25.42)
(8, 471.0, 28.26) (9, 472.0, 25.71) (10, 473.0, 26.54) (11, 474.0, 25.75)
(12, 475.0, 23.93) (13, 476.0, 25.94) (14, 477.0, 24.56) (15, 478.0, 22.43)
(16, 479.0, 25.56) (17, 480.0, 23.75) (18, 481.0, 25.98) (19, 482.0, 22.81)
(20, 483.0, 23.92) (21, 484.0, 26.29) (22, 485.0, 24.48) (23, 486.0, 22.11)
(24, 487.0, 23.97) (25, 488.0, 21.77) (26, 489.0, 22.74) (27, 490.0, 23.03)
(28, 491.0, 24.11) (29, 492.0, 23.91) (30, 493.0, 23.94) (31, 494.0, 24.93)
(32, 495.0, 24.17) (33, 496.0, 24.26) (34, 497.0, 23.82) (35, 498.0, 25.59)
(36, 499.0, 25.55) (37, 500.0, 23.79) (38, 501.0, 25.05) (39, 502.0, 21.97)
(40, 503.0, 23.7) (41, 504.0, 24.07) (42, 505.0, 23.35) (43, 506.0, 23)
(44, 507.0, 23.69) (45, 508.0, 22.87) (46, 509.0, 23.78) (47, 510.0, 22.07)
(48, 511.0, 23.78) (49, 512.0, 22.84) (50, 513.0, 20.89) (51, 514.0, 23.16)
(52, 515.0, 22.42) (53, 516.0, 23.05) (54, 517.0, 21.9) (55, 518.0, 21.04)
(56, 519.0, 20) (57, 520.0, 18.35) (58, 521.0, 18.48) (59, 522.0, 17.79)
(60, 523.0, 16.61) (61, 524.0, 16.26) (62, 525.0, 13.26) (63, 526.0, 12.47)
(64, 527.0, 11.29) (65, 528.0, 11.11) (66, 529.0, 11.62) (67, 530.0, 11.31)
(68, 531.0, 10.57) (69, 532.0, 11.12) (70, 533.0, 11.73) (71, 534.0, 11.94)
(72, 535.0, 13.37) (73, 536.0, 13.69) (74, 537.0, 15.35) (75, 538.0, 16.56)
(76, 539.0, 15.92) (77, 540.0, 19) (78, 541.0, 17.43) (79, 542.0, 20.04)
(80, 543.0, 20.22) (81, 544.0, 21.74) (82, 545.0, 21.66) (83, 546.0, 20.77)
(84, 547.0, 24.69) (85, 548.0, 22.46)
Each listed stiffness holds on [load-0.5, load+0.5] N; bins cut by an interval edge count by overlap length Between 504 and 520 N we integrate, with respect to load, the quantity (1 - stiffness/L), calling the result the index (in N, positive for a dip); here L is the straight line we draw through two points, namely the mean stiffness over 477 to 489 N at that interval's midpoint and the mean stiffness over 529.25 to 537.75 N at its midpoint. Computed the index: -4.7 N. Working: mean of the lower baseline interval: 23.9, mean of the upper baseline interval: 12.5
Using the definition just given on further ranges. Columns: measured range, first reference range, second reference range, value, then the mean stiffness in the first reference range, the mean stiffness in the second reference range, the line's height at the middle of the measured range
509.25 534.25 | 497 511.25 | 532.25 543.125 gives 3.4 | 23.7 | 15.7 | 19.5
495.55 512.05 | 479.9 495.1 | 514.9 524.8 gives -1.7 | 23.9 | 19.3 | 21.6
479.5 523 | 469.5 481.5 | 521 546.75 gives -4.4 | 25.3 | 15.5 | 21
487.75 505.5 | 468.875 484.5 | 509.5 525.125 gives -0.9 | 25.2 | 20.3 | 22.8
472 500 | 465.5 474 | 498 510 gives 0.8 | 26.2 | 23.7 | 25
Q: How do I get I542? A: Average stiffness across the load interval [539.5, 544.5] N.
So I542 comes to 19.7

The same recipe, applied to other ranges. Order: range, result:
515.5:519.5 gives 21.5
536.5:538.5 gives 16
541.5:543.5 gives 20.1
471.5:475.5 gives 25.5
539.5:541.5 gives 18.2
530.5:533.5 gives 11.1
